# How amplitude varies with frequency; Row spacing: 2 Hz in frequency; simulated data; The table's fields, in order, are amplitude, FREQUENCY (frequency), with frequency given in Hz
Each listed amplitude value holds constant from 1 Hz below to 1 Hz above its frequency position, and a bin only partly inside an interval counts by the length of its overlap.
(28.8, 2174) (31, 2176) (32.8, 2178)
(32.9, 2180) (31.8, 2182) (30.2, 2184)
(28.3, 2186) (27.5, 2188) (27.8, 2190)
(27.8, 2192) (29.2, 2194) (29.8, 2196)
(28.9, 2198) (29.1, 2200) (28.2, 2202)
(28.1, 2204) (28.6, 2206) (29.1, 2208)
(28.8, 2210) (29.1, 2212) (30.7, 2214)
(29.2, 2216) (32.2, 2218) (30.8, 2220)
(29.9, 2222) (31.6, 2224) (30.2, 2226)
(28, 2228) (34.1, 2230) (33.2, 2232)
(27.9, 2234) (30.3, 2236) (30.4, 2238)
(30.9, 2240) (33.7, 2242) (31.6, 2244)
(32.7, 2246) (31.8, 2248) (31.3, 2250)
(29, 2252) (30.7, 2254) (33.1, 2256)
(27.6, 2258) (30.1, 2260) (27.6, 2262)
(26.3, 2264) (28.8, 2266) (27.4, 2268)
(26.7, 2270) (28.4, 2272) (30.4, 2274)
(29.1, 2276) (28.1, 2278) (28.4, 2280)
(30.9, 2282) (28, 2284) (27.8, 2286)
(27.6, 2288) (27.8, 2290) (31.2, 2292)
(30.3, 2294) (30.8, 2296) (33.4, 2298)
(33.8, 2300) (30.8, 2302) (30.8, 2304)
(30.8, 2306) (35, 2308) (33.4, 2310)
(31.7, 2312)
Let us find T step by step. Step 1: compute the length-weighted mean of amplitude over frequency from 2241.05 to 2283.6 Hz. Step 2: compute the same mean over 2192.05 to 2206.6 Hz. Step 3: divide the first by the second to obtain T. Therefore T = 1.0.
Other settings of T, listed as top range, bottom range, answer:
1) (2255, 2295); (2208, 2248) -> 0.93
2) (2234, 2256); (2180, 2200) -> 1.07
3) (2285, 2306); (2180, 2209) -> 1.05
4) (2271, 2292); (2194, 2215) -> 0.99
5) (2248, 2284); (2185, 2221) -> 1.00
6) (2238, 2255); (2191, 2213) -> 1.09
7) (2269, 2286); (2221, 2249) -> 0.92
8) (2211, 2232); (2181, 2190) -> 1.05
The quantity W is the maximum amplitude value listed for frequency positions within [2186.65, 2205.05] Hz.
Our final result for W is 29.8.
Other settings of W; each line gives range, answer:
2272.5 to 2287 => 30.9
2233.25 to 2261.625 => 33.7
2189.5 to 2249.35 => 34.1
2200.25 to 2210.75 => 29.1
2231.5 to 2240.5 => 33.2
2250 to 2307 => 33.8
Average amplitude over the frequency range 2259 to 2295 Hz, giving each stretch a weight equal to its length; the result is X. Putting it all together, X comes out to 28.6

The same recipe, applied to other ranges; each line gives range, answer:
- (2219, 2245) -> 31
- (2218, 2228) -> 30.5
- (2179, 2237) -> 29.8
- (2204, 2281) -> 29.9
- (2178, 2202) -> 29.5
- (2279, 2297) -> 29.2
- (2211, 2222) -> 30.4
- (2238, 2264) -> 30.7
